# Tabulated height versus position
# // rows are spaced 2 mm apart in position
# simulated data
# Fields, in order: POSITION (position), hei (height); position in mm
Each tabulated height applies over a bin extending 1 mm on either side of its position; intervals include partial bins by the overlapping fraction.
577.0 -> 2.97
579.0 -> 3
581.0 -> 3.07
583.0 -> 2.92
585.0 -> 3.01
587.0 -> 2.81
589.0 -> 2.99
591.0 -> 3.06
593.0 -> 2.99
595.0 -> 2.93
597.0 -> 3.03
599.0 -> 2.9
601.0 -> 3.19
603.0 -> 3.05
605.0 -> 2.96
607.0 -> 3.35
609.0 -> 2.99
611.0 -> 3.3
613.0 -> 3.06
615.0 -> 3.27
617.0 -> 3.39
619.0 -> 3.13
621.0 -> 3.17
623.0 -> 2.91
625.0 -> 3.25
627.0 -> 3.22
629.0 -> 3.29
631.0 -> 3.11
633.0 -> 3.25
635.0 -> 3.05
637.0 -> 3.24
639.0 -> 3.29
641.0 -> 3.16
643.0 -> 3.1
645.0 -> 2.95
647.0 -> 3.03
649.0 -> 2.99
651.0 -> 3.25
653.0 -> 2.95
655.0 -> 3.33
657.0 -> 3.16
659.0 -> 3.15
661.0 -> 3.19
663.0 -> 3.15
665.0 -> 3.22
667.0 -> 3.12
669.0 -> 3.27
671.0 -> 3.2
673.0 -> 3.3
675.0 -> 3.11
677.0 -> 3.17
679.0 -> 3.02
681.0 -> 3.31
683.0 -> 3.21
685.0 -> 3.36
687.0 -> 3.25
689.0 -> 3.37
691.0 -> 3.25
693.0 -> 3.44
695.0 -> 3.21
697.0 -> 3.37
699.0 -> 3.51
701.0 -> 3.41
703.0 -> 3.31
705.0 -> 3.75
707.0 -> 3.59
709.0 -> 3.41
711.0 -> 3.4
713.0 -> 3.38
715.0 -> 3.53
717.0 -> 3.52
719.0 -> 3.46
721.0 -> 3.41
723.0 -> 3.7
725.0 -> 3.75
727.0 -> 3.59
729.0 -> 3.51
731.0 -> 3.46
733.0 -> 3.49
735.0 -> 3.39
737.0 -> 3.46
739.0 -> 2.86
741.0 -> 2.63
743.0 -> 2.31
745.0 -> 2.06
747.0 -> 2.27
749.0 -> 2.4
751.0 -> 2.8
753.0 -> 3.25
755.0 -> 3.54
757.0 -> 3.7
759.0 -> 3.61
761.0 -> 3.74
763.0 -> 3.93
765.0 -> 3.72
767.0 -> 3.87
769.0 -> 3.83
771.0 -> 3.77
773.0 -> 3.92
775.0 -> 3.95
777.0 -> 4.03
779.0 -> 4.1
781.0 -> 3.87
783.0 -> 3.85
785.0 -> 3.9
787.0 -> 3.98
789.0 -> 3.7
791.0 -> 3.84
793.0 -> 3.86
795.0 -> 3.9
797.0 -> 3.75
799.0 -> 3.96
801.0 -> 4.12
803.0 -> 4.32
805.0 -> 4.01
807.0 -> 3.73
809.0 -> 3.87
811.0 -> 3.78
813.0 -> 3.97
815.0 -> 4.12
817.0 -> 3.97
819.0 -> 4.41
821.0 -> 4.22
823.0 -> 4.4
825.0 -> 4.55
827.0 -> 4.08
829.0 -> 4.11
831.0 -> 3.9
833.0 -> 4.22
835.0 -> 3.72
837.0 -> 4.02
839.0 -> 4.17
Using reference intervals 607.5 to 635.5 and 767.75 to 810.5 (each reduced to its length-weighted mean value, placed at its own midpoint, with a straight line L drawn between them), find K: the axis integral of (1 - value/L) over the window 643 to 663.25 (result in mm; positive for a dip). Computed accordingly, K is 1.2 mm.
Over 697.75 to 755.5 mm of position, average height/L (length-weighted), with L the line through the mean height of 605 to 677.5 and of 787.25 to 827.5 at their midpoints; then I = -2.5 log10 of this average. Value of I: 0.11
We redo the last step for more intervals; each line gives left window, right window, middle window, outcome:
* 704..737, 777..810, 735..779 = 0.122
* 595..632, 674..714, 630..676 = 0.028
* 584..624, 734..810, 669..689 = 0.024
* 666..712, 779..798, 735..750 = 0.345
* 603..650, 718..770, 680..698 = -0.027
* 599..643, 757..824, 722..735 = 0.026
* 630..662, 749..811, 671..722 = 0.008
